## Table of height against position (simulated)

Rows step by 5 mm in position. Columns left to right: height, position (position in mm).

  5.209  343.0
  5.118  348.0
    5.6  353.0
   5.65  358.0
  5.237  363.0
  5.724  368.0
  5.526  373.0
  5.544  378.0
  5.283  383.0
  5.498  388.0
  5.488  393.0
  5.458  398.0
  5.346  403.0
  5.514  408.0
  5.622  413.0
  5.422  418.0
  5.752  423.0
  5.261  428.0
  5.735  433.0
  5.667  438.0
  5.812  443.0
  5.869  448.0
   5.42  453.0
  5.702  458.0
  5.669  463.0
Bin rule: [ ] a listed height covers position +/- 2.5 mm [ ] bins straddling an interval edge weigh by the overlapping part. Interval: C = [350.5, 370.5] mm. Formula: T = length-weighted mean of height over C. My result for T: 5.55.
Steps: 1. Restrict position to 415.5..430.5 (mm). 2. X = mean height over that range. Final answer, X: 5.48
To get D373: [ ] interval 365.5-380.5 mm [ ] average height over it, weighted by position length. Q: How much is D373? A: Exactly 5.6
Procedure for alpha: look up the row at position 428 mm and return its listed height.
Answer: 5.261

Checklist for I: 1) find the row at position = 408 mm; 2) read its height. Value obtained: 5.514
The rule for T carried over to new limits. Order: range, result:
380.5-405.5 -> 5.41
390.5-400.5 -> 5.47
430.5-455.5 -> 5.7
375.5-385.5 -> 5.41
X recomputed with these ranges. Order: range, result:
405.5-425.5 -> 5.58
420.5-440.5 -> 5.6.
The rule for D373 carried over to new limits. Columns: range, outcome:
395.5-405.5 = 5.4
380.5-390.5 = 5.39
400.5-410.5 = 5.43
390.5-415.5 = 5.49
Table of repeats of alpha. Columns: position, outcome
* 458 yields 5.702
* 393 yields 5.488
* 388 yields 5.498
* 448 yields 5.869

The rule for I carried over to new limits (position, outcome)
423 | 5.752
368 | 5.724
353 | 5.6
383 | 5.283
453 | 5.42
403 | 5.346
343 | 5.209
